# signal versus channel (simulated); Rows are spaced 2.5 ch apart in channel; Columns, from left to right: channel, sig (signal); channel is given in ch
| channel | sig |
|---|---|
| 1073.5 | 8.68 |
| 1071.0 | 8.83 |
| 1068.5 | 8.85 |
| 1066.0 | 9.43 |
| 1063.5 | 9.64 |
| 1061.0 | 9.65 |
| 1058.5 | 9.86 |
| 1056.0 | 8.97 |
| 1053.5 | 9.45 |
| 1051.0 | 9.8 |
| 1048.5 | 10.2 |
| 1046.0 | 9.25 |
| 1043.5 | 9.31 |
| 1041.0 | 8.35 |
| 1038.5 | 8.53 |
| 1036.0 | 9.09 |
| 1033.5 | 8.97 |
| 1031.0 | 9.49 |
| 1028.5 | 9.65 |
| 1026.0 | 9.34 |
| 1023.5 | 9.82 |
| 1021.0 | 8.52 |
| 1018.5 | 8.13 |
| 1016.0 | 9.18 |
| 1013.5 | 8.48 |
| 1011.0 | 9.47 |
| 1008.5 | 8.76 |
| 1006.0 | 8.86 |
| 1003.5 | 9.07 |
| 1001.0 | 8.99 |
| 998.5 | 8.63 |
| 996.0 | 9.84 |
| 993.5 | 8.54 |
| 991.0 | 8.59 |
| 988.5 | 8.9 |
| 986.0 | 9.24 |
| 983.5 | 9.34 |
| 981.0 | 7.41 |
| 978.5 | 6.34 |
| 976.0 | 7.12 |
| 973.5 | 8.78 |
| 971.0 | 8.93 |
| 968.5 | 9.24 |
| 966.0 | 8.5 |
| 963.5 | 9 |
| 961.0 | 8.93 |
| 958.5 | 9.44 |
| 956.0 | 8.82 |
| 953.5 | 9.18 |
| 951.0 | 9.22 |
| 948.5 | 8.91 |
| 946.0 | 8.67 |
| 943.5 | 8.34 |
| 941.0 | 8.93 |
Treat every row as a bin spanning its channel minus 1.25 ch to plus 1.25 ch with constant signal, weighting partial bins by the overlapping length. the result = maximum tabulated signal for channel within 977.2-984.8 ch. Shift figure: 9.34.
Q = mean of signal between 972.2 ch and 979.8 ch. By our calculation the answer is 7.42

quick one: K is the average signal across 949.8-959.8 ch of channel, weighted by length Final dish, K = 9.16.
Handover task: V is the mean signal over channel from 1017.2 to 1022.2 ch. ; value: 8.33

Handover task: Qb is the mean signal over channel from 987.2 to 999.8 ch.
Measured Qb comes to 8.9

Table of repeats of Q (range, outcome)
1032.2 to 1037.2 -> 9.03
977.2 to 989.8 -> 8.24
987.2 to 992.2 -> 8.75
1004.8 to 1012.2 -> 9.03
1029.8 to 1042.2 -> 8.89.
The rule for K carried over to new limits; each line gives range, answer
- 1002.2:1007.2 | 8.97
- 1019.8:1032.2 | 9.37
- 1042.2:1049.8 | 9.58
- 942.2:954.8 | 8.86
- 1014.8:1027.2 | 9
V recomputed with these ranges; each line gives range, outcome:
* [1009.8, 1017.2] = 9.04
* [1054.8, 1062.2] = 9.5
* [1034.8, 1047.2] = 8.9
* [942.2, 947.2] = 8.51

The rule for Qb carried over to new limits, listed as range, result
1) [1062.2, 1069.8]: 9.31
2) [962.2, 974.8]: 8.88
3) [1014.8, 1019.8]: 8.65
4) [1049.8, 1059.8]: 9.52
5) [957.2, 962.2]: 9.18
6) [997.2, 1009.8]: 8.87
